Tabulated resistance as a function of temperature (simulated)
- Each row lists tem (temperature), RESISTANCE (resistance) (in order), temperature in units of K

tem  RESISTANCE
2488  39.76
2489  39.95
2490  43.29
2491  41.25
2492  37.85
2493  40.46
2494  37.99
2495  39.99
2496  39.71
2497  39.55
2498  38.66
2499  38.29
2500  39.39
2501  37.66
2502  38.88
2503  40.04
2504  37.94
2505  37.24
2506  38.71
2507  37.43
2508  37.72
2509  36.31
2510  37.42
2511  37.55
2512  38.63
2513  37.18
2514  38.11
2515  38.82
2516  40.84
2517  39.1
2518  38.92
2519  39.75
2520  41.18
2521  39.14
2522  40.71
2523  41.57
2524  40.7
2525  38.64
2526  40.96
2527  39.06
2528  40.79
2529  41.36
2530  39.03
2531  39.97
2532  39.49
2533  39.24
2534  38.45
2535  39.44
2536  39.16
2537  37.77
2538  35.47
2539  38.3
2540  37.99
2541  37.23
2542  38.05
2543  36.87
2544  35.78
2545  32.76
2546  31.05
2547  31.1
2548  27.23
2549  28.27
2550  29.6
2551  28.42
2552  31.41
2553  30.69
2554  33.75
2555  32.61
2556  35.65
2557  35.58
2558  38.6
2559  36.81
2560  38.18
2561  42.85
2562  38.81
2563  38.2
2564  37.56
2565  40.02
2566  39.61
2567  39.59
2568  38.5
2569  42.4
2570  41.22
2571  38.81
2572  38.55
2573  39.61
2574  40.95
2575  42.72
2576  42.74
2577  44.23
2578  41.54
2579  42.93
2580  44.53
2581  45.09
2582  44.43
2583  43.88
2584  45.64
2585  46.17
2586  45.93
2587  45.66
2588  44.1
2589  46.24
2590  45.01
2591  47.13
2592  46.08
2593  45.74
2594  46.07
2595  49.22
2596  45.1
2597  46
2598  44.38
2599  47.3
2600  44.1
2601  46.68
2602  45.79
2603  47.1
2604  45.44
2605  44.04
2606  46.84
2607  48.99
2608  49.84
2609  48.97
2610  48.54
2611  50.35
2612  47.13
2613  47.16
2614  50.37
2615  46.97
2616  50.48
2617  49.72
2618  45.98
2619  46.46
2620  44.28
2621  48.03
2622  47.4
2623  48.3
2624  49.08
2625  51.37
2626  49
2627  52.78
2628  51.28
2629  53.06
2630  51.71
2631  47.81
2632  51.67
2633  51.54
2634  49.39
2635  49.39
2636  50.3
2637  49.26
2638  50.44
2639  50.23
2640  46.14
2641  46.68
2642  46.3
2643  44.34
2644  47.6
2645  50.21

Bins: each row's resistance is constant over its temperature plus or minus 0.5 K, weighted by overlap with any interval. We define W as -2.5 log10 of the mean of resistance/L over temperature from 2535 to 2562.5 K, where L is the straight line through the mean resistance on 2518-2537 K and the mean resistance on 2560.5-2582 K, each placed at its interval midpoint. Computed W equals 0.16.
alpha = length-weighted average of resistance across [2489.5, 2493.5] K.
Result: 40.7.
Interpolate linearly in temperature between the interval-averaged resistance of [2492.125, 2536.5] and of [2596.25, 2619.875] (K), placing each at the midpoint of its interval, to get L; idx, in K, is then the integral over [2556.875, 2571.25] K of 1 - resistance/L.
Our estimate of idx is 1.40 K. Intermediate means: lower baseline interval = 39.1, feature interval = 39.2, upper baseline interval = 47.3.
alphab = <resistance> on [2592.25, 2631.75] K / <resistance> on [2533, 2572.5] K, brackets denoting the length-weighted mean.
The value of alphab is 1.3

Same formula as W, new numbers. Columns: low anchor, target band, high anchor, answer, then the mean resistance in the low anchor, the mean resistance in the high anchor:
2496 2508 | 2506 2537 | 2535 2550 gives -0.07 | 38.5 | 34.8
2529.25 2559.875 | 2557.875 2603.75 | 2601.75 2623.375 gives -0.03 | 35.3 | 47.7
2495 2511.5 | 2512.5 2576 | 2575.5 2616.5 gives 0.11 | 38.3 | 46.2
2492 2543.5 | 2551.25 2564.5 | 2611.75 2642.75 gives 0.18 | 38.9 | 49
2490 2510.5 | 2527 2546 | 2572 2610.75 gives 0.09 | 38.7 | 45.3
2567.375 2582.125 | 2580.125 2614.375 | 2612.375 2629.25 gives -0.03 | 41.8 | 48.9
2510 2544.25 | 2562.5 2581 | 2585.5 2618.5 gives 0.07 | 39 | 46.9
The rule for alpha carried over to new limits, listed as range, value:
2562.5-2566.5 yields 38.8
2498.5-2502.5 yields 38.6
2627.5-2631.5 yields 51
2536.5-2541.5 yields 37.4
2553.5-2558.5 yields 35.2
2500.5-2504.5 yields 38.6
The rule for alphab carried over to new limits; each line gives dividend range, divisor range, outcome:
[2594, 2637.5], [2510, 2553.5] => 1.30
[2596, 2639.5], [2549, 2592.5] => 1.21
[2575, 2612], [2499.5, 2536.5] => 1.17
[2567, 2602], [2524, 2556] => 1.23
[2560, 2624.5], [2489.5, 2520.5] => 1.15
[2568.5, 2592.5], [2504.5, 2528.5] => 1.12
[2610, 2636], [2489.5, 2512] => 1.27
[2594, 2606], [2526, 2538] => 1.17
